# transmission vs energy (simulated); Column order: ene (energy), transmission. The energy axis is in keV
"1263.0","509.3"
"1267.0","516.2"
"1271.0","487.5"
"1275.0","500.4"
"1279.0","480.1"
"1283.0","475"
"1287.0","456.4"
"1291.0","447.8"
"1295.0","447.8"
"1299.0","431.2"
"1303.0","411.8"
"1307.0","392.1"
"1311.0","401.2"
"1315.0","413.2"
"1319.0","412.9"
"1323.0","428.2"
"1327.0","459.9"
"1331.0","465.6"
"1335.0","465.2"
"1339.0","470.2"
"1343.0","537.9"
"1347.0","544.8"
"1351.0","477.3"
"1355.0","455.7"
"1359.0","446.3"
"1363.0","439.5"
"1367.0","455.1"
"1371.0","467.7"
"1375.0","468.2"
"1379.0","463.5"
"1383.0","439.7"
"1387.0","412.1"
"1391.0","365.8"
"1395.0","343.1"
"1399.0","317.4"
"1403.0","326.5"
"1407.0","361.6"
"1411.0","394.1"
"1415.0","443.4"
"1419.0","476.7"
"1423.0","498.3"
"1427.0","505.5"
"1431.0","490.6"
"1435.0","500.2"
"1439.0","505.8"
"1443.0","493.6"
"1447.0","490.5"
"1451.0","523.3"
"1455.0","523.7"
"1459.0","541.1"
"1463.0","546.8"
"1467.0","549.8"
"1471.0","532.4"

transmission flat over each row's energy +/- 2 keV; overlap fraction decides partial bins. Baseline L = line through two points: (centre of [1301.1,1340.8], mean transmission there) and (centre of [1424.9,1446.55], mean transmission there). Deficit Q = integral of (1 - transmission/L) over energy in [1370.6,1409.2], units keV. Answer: 6.3 keV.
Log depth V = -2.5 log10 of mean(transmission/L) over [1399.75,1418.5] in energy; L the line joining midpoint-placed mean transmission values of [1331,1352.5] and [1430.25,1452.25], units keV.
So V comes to 0.28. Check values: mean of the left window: 496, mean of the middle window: 385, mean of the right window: 500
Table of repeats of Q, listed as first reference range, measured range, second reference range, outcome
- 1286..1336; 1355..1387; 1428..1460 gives 1.0 keV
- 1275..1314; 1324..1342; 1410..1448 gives -0.6 keV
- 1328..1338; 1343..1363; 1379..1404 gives -2.2 keV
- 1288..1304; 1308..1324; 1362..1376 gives 1.1 keV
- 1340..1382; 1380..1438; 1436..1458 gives 8.5 keV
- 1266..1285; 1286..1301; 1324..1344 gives 1.3 keV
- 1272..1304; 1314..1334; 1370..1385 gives 0.9 keV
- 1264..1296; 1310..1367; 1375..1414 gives -3.8 keV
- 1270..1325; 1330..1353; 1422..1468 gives -1.6 keV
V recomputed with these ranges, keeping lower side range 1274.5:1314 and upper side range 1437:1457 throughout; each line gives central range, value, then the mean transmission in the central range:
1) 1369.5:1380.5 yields 0.02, 467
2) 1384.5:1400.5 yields 0.31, 363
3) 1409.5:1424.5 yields 0.09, 454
